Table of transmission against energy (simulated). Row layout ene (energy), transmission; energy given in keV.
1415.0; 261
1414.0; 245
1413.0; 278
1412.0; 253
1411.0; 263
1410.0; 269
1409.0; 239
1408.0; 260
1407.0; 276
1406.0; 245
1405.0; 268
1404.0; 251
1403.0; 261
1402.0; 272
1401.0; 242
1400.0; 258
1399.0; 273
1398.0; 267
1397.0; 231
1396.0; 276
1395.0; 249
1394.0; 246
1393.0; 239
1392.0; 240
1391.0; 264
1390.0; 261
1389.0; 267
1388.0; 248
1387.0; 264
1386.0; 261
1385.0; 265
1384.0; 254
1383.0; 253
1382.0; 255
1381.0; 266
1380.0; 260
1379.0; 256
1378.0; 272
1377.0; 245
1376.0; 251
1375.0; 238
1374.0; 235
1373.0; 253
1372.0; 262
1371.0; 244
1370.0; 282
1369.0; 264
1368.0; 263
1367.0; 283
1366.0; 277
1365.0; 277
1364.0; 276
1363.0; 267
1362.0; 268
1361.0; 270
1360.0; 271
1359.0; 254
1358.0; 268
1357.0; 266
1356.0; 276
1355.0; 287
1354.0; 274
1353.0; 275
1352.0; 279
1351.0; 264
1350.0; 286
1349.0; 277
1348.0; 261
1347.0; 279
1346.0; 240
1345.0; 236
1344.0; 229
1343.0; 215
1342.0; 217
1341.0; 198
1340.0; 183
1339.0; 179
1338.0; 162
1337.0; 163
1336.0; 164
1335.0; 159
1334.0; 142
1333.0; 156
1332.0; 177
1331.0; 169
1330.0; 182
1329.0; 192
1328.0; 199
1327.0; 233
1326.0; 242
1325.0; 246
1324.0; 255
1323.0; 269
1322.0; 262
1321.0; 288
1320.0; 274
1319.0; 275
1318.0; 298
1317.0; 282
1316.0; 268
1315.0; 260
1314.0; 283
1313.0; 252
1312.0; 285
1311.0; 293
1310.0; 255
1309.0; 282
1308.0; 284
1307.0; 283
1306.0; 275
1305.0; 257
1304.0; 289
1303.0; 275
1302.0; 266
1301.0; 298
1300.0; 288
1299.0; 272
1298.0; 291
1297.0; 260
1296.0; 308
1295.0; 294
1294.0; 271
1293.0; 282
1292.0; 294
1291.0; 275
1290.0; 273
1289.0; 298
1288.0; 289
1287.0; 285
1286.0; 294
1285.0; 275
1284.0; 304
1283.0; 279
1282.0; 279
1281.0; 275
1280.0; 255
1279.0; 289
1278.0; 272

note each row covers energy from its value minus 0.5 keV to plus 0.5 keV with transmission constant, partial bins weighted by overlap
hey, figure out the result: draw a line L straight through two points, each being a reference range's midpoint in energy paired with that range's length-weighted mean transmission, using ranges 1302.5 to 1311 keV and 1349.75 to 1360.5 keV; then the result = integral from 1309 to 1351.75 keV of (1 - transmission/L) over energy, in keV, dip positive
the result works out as 6.4 keV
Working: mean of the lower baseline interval 276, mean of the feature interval 233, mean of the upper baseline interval 272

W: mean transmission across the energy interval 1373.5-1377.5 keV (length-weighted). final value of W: 242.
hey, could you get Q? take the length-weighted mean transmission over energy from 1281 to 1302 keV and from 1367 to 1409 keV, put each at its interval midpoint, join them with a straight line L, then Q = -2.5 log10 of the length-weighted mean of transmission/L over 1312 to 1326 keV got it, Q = 0.03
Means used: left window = 285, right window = 257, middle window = 270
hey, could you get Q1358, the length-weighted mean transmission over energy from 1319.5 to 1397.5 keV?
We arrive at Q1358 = 244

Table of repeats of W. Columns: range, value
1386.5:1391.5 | 261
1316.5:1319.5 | 285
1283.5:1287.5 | 290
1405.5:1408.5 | 260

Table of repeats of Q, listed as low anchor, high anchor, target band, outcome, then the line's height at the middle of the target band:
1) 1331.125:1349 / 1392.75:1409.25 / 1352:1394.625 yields -0.14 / 231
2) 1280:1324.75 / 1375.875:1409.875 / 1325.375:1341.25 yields 0.44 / 271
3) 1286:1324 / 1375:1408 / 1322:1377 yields 0.13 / 268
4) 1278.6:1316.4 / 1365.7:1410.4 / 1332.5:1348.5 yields 0.33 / 269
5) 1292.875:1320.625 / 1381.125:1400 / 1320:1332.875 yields 0.21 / 273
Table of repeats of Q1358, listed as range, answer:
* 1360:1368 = 273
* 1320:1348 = 211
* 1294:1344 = 243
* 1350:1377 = 266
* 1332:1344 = 178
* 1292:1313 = 280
